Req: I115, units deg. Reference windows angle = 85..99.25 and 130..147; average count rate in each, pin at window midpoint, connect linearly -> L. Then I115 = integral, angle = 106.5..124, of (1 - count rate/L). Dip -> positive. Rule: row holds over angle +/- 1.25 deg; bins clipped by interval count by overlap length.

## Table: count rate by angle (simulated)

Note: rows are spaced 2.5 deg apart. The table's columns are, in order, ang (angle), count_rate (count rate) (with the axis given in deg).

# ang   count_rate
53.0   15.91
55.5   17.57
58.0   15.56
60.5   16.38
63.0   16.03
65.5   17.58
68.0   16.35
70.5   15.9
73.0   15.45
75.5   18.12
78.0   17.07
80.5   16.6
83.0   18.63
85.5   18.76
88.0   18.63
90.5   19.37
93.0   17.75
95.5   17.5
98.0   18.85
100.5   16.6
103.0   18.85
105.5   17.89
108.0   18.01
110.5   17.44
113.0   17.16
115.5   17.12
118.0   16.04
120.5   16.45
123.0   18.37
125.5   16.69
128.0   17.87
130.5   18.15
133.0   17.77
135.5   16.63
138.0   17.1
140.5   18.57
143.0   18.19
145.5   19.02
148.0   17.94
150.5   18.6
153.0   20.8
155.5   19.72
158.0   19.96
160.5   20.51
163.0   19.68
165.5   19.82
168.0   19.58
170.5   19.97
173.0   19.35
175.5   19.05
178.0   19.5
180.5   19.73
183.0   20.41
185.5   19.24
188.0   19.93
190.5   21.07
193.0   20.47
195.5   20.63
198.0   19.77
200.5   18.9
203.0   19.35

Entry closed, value 0.9 deg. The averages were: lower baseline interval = 18.5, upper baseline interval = 17.9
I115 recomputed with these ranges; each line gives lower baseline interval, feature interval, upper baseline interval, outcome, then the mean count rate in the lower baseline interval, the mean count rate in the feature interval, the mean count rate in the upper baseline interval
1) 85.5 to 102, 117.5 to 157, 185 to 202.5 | 1.9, 18.2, 18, 20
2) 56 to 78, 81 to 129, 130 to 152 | -1.4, 16.5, 17.8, 18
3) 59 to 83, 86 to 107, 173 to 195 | -0.9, 16.7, 18.2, 19.9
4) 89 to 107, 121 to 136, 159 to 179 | 1.0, 18.1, 17.6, 19.7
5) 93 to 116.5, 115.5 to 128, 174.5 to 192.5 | 0.8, 17.7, 17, 19.9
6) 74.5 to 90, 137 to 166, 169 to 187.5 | 0.0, 18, 19.2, 19.6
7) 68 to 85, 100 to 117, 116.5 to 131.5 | -0.4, 17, 17.6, 17.2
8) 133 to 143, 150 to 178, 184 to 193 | -1.3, 17.6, 19.8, 20.1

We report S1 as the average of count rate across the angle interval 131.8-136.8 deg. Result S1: 17.2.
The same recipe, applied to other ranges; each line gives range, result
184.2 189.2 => 19.6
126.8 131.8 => 18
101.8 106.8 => 18.4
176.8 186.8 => 19.7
